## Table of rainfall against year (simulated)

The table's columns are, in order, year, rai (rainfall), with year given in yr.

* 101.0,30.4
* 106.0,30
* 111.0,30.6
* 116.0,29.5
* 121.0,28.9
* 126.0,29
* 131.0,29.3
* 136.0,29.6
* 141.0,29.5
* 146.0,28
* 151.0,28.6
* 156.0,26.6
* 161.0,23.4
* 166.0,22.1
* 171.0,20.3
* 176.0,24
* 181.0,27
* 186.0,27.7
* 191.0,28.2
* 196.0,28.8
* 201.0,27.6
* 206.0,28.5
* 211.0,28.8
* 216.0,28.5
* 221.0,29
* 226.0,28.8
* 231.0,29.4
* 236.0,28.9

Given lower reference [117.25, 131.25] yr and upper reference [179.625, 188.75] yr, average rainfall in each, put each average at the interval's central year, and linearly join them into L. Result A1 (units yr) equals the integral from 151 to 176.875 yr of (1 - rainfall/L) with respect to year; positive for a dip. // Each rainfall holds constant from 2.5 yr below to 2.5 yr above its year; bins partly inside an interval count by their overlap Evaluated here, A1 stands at 3.9 yr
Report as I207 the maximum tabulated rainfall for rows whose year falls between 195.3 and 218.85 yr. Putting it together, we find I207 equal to 28.8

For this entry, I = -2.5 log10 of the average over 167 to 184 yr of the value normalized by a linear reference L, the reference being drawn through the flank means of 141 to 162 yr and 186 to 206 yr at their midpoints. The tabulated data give 0.17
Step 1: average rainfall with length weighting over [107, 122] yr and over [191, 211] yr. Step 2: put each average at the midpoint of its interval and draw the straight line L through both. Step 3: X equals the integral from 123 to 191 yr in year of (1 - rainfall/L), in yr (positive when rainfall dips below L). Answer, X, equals 5.8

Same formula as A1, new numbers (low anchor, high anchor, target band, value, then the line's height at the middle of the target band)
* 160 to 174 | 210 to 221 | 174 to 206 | -2.89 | 25.1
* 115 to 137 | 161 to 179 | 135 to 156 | -1.92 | 26.2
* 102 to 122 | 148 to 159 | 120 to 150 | -0.56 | 28.5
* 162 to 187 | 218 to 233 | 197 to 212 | -0.76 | 26.9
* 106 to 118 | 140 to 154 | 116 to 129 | 0.24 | 29.6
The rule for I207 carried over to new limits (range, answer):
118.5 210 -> 29.6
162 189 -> 27.7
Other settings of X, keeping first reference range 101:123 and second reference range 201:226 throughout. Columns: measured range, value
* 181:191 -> 0.4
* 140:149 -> 0.3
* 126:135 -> 0.1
